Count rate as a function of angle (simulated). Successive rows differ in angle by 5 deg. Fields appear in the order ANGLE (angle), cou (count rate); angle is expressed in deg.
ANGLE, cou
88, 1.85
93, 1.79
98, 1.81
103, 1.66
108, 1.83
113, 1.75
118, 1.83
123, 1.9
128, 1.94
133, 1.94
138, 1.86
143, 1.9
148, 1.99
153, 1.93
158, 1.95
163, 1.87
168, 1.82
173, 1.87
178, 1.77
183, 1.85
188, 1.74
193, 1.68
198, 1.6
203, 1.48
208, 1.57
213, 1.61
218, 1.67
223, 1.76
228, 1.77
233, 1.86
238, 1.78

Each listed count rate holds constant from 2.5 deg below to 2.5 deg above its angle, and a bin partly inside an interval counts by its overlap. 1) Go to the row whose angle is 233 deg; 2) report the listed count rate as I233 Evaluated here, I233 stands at 1.86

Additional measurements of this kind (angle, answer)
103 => 1.66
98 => 1.81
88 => 1.85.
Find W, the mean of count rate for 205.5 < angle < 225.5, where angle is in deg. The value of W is 1.65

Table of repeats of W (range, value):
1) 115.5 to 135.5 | 1.9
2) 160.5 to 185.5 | 1.84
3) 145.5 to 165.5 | 1.94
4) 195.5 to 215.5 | 1.56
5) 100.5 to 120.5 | 1.77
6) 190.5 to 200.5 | 1.64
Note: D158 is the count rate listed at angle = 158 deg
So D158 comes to 1.95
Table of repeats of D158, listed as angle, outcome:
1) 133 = 1.94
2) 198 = 1.6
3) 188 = 1.74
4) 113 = 1.75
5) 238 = 1.78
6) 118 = 1.83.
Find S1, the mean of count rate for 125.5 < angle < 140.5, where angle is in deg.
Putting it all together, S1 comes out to 1.91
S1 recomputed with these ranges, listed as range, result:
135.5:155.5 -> 1.92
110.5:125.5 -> 1.83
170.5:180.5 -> 1.82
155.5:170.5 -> 1.88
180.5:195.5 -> 1.76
